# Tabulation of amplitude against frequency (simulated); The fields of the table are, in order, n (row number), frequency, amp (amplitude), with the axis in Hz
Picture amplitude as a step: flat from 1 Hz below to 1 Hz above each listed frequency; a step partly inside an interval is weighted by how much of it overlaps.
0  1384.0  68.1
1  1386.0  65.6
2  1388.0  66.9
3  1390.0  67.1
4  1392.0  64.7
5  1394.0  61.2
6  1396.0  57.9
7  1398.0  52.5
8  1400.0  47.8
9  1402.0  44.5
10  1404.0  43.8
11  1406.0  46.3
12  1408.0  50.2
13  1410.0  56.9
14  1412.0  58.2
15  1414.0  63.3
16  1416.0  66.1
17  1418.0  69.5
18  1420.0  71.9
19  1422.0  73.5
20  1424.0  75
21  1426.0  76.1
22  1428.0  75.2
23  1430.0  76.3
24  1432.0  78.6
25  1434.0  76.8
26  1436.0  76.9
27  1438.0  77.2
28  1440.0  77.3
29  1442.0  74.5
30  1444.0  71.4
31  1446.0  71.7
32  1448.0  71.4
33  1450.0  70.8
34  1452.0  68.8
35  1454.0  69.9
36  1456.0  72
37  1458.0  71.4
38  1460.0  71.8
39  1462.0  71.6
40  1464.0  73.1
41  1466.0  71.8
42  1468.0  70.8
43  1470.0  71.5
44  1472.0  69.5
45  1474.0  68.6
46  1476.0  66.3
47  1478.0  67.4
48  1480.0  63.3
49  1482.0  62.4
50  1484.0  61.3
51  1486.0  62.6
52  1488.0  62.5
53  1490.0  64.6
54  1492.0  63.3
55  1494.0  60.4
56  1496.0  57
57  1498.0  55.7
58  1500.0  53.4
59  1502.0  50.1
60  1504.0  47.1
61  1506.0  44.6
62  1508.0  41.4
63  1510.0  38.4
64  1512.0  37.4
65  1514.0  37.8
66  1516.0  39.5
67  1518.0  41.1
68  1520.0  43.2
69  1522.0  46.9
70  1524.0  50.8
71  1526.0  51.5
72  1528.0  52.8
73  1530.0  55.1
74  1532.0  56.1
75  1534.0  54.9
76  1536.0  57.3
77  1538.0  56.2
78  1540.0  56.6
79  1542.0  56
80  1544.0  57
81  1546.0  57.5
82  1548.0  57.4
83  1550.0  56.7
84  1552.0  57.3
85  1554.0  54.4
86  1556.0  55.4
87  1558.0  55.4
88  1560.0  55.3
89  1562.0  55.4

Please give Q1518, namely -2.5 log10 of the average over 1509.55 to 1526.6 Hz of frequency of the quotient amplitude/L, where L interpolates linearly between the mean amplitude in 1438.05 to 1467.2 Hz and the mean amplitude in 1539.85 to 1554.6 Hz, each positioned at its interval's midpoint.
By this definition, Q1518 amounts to 0.388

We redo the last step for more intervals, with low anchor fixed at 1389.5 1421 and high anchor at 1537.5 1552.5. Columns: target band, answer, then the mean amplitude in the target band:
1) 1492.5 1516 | 0.197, 47.6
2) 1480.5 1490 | -0.098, 62.5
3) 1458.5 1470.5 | -0.246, 71.8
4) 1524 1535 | 0.061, 53.8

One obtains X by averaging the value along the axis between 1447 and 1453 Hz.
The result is 70.3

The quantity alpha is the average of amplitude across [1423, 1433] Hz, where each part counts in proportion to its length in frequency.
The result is 76.2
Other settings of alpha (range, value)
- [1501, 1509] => 45.8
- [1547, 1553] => 57.1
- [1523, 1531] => 52.5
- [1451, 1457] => 70.2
